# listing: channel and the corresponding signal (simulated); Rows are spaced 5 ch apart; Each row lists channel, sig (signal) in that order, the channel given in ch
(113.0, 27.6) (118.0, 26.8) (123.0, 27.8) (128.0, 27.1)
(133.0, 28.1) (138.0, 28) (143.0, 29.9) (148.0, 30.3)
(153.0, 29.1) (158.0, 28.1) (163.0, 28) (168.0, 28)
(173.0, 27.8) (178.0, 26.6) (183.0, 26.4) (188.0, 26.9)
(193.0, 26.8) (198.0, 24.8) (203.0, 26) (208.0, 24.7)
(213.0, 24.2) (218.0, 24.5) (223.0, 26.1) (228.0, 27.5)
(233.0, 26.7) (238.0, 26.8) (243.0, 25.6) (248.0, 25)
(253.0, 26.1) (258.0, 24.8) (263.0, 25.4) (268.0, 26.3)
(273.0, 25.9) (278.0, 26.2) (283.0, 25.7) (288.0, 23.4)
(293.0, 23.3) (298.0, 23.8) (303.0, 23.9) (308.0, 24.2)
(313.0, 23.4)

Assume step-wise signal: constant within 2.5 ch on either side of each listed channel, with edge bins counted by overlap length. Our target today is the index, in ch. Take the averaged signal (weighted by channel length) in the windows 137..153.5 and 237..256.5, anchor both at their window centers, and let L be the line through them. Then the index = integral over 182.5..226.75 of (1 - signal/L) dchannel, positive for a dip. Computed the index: 2.7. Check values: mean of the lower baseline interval 29.5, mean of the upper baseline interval 25.7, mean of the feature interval 25.6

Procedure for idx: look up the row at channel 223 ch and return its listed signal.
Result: 26.1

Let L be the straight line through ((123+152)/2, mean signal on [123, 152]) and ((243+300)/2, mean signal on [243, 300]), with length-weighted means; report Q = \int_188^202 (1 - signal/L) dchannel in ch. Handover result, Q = 0.6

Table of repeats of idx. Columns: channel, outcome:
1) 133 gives 28.1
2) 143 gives 29.9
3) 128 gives 27.1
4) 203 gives 26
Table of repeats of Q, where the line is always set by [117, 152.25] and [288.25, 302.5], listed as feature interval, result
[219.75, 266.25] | -1.5 ch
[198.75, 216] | 0.8 ch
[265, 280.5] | -1.2 ch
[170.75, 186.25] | 0.1 ch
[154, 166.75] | -0.3 ch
